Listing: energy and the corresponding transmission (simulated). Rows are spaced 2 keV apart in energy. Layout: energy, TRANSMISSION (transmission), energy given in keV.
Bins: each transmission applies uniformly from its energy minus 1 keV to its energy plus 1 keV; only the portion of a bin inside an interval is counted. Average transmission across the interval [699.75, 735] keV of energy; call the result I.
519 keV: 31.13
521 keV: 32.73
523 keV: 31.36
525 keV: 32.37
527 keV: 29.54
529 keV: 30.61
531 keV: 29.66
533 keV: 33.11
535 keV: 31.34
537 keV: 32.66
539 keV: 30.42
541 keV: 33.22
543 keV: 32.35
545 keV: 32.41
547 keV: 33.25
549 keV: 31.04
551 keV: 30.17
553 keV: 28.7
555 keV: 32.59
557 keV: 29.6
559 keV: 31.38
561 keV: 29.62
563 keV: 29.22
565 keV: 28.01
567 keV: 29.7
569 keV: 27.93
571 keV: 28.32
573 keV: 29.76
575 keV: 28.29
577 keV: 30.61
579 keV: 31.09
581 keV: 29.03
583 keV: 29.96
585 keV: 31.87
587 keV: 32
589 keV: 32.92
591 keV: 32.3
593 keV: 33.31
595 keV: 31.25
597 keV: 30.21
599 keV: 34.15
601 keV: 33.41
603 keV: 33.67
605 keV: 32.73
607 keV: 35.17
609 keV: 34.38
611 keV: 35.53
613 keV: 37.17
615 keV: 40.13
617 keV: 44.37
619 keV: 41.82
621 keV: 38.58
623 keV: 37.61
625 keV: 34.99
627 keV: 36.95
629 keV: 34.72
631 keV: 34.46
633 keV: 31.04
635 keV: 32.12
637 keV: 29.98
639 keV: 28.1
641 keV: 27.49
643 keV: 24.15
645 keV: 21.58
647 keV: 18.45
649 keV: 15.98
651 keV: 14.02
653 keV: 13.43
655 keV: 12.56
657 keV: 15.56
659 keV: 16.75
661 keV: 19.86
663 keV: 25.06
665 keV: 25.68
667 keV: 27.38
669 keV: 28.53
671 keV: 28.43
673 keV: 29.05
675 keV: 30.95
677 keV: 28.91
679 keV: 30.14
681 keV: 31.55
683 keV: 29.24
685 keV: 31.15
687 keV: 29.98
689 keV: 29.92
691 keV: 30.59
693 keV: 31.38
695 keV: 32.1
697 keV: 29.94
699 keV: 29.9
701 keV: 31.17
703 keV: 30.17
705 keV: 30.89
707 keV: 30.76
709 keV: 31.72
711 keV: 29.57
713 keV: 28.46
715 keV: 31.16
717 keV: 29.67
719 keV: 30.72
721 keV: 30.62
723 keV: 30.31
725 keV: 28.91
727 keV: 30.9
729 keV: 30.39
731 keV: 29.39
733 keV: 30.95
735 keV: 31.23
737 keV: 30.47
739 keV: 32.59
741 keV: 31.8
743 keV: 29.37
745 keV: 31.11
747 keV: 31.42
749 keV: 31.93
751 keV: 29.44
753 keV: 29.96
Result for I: 30.4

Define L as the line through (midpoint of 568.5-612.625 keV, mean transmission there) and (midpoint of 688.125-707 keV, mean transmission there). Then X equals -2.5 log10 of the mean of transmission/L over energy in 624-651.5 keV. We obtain 0.14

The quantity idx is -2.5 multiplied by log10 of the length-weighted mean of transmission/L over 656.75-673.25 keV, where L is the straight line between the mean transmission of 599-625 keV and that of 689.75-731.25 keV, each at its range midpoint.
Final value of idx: 0.35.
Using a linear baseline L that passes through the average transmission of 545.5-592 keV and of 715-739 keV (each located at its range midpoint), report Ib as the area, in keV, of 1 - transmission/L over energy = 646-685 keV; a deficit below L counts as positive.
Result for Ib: 8.9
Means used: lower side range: 30.3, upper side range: 30.5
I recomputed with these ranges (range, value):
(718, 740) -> 30.6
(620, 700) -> 27.5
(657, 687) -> 27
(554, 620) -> 32.5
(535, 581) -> 30.5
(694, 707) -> 30.7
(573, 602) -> 31.4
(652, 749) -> 28.6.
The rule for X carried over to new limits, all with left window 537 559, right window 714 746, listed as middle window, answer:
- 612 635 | -0.195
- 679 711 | 0.004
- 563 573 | 0.096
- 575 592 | 0.008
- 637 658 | 0.495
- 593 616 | -0.104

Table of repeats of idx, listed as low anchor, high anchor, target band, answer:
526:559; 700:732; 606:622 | -0.236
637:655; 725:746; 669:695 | -0.220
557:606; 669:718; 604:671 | 0.069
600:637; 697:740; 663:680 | 0.162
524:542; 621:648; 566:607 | -0.011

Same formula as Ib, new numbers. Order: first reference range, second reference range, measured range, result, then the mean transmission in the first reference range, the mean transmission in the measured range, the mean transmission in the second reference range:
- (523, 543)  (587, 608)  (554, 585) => 2.4 keV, 31.5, 29.7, 32.9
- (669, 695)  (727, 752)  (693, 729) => 0.1 keV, 30.1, 30.4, 30.8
